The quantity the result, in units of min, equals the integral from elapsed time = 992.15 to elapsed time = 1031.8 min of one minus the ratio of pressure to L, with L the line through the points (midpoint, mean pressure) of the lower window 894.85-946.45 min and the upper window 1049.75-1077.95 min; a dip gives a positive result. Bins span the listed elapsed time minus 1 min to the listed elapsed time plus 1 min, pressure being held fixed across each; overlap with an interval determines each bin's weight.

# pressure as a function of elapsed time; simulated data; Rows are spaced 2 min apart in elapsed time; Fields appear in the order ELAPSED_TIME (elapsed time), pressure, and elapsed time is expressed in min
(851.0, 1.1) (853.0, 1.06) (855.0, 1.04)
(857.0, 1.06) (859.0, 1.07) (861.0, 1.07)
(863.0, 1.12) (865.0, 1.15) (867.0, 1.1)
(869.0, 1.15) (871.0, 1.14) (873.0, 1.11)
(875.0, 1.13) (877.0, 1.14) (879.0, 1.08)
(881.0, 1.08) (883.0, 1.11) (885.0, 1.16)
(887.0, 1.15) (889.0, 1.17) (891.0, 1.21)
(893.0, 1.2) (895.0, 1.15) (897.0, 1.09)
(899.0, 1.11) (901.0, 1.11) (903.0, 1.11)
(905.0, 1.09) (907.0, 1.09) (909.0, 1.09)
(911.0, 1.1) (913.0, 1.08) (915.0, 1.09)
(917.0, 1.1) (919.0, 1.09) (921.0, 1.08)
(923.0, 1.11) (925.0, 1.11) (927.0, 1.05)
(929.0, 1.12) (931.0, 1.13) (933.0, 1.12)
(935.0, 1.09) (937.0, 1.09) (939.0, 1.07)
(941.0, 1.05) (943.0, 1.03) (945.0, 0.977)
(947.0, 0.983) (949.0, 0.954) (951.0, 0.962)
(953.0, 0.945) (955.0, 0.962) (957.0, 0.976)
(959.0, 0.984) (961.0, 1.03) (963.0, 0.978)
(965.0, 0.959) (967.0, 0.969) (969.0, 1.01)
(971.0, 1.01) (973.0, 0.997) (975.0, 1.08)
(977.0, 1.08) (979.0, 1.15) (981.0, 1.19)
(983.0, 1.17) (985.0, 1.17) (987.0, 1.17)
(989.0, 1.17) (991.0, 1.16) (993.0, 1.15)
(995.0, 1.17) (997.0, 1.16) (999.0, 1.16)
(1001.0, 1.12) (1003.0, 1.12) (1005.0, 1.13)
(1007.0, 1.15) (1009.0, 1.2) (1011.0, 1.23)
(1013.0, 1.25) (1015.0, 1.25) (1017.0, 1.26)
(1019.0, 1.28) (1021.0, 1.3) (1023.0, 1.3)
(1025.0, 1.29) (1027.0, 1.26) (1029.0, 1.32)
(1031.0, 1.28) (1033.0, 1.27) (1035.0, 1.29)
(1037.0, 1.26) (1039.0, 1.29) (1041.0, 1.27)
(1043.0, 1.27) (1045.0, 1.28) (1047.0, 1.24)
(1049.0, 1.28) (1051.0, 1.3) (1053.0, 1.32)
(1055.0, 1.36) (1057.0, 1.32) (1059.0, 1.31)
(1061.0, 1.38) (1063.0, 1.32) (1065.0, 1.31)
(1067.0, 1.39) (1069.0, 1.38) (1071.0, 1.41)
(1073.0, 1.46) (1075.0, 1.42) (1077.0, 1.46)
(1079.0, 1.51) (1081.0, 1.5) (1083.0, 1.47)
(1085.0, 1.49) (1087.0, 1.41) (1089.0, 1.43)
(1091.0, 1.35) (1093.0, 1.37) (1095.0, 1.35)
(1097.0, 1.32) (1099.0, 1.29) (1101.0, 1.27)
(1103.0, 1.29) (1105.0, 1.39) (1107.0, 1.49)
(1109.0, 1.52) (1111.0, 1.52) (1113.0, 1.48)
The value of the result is 1.5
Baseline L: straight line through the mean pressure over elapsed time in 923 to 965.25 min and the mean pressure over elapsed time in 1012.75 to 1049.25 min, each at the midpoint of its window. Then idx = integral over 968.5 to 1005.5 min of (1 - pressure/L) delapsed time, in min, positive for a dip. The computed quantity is 0.8 min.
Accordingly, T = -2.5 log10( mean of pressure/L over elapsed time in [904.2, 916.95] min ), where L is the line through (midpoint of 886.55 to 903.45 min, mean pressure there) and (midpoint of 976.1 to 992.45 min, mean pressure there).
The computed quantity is 0.06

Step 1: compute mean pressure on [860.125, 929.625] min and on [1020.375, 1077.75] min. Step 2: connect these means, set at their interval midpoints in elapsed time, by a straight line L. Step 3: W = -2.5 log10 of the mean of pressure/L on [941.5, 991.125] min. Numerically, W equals 0.17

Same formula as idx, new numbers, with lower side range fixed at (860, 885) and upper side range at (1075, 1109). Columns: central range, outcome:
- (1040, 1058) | 0.7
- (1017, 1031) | 0.3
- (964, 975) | 2.2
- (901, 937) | 2.5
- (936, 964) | 5.0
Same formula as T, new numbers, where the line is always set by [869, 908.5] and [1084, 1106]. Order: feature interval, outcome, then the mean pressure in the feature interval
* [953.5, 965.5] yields 0.23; 0.981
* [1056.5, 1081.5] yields -0.05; 1.4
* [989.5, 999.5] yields 0.08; 1.16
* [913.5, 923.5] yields 0.07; 1.09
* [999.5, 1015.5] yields 0.07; 1.18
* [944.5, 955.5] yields 0.24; 0.963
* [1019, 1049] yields 0.01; 1.28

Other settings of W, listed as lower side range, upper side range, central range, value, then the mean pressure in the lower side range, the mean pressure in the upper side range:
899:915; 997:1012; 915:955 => 0.06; 1.1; 1.16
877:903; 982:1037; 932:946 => 0.10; 1.13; 1.21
